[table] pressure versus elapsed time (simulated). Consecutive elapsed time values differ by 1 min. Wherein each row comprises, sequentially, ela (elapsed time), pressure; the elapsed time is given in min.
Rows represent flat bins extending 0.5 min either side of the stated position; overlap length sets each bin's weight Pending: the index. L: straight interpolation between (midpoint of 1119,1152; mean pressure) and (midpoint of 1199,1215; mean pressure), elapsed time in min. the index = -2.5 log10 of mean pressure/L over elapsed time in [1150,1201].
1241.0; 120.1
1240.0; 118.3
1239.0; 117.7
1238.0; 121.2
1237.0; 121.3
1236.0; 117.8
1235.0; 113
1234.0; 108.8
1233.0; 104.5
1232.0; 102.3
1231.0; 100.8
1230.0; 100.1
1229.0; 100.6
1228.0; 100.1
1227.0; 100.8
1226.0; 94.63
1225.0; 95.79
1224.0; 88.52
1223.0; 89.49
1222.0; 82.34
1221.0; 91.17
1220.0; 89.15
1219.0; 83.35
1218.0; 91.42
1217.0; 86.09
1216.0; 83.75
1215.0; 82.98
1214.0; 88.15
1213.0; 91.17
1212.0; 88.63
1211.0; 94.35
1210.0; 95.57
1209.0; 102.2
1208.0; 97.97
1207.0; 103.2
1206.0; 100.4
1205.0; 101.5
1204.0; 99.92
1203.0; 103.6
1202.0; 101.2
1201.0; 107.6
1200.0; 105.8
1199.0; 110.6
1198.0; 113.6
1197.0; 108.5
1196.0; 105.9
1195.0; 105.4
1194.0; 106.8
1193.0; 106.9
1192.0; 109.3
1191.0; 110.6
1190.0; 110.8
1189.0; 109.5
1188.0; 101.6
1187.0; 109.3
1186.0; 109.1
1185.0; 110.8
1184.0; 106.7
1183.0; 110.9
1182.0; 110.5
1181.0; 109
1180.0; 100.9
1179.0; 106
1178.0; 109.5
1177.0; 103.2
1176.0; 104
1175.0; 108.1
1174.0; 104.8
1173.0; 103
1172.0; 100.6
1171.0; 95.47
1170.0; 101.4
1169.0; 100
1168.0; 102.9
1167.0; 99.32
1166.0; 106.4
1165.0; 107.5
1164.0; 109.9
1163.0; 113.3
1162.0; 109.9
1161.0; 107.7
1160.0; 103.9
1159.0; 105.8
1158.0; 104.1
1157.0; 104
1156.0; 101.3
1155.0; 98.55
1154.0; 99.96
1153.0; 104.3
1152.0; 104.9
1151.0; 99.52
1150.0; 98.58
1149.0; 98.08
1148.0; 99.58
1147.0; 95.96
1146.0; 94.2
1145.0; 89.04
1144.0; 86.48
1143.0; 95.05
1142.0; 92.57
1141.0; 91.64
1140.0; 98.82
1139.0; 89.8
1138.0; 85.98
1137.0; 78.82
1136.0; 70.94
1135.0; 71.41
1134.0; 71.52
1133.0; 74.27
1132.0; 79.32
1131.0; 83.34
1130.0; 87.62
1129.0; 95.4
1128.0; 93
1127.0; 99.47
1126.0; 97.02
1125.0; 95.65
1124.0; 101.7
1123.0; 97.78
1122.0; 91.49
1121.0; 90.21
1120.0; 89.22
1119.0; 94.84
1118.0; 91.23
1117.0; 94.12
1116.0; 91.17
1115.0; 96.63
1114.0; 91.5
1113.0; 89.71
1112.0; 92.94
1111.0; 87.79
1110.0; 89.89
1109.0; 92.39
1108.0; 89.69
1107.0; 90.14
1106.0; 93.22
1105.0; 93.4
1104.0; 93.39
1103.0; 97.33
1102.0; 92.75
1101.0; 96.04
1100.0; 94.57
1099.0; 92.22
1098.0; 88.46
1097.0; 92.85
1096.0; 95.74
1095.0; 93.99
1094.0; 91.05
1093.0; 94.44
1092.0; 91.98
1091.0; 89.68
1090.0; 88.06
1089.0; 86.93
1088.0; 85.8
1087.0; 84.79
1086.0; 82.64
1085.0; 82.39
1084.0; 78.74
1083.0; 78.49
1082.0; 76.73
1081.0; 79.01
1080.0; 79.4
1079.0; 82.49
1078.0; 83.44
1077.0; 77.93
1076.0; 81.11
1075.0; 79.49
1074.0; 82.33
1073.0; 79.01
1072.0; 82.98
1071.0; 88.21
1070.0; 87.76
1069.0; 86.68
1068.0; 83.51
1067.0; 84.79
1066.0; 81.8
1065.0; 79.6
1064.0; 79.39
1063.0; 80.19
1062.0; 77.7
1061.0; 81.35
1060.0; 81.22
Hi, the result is -0.12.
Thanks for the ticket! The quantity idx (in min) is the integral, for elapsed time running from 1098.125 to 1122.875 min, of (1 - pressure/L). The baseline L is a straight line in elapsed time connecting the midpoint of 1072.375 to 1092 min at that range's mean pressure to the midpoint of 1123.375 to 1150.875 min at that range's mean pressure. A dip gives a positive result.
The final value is -1.8 min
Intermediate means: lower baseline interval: 82.3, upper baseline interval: 89.6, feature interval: 92.4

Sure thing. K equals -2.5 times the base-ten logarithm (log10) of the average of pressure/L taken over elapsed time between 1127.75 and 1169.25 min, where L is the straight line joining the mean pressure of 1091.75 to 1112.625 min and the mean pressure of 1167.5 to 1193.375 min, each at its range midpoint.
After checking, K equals 0.06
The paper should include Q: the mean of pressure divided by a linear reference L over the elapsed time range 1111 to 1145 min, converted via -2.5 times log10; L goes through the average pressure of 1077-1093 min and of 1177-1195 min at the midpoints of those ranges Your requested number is 0.05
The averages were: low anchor 83.5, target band 89.4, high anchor 108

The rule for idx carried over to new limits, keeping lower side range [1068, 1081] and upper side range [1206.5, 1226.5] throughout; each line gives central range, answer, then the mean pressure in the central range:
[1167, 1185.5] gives -3.37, 105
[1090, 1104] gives -1.53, 93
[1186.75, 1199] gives -2.55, 108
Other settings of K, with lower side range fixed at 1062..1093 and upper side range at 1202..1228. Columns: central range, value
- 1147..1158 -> -0.14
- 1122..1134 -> -0.05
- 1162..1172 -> -0.16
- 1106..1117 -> -0.07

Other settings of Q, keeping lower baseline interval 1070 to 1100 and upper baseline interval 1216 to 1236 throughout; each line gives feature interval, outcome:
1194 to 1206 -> -0.12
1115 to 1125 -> -0.07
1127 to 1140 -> 0.08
